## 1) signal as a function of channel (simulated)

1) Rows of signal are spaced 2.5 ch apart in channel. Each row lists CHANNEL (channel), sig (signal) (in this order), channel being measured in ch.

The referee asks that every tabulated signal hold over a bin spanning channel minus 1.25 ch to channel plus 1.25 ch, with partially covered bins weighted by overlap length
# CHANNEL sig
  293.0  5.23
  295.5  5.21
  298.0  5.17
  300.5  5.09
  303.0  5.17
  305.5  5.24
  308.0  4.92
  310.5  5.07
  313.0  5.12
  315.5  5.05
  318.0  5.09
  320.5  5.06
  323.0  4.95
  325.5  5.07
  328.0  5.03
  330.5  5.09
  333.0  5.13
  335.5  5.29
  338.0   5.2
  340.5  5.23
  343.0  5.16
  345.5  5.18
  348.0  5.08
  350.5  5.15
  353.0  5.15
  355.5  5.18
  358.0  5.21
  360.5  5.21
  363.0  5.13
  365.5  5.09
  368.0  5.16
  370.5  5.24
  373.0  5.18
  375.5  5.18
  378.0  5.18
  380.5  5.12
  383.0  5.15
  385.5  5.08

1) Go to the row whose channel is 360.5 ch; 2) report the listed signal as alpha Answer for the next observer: 5.21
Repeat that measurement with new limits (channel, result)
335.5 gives 5.29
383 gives 5.15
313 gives 5.12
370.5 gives 5.24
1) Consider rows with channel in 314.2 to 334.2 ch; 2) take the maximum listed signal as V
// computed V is 5.13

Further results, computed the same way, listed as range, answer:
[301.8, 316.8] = 5.24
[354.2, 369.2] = 5.21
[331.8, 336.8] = 5.29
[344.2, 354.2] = 5.18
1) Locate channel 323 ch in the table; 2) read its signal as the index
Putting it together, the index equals 4.95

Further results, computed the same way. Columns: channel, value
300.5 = 5.09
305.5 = 5.24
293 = 5.23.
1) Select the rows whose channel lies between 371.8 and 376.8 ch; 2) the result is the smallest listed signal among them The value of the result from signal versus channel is 5.18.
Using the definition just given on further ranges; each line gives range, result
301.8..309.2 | 4.92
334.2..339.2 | 5.2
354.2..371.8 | 5.09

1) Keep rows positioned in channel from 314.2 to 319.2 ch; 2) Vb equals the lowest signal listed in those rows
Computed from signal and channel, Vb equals 5.05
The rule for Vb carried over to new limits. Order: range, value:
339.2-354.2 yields 5.08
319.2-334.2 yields 4.95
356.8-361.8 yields 5.21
